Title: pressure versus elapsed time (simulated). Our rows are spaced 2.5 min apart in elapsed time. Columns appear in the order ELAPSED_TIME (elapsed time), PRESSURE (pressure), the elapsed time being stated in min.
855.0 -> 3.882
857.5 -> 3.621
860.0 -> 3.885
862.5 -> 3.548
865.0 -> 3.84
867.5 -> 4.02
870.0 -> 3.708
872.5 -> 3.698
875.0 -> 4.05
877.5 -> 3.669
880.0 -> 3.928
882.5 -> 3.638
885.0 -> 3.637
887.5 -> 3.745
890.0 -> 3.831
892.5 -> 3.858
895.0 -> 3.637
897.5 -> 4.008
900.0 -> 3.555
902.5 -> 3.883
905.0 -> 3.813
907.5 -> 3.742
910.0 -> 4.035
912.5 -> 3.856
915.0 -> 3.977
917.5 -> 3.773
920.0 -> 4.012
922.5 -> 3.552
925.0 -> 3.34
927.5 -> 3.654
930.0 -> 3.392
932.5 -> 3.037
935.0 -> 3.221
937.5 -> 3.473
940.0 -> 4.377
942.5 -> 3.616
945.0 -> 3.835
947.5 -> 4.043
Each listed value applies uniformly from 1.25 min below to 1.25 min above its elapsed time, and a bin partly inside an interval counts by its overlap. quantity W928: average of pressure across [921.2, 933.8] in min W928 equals 3.4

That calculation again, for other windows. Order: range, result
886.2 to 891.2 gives 3.79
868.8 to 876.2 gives 3.82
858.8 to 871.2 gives 3.8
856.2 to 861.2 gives 3.75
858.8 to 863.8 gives 3.72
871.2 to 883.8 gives 3.8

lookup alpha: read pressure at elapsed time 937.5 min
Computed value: 3.473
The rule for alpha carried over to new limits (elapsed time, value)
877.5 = 3.669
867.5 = 4.02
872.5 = 3.698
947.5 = 4.043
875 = 4.05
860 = 3.885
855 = 3.882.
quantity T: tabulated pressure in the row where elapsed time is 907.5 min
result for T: 3.742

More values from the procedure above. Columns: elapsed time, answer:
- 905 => 3.813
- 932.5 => 3.037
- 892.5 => 3.858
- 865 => 3.84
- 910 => 4.035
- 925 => 3.34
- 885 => 3.637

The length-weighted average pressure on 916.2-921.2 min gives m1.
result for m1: 3.89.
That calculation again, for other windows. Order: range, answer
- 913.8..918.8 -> 3.88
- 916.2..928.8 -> 3.67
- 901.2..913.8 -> 3.87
